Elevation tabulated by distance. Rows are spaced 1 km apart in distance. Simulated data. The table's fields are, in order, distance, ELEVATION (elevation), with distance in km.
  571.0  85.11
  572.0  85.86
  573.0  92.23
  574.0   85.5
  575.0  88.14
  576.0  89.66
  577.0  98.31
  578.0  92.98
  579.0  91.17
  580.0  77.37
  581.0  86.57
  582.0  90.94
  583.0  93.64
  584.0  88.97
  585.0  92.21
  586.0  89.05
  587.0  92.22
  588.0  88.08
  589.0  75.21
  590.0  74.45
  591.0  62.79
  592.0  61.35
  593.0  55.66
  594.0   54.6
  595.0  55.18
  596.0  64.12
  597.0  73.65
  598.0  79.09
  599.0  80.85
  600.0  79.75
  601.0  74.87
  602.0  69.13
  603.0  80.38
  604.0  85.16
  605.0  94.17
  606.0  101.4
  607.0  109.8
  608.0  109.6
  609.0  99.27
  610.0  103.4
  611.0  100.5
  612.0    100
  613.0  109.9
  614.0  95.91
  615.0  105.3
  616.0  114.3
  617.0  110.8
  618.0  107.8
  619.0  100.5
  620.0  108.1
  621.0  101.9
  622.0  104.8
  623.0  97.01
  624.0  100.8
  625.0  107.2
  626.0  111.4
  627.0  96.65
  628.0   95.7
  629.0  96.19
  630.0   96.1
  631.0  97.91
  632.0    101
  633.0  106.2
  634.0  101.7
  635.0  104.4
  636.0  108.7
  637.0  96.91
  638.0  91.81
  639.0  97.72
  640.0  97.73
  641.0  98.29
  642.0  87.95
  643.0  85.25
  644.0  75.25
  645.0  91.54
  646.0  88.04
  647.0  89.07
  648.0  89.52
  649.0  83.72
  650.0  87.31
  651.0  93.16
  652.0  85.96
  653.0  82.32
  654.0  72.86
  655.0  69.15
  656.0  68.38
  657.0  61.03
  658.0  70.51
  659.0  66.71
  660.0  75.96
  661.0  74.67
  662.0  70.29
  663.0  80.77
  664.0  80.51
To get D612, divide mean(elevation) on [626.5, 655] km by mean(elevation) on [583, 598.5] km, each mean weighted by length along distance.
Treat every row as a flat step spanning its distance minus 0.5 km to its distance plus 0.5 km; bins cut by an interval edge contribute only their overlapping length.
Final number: 1.2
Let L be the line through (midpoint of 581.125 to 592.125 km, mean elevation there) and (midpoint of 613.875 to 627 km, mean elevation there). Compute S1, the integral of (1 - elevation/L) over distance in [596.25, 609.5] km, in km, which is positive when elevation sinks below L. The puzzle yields 1.0 km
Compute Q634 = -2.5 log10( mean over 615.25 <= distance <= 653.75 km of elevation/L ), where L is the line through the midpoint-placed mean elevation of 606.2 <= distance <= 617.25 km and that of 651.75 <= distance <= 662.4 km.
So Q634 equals -0.10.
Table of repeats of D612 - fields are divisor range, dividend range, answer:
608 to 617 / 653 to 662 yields 0.68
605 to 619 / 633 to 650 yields 0.89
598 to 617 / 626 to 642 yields 1.04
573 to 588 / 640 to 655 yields 0.96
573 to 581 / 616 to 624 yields 1.18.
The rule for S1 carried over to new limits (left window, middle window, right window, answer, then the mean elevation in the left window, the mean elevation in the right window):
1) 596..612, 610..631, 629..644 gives -2.2 km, 88.9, 97.2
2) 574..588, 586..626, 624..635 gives 2.6 km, 89.9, 101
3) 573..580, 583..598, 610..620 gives 3.3 km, 90.1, 105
